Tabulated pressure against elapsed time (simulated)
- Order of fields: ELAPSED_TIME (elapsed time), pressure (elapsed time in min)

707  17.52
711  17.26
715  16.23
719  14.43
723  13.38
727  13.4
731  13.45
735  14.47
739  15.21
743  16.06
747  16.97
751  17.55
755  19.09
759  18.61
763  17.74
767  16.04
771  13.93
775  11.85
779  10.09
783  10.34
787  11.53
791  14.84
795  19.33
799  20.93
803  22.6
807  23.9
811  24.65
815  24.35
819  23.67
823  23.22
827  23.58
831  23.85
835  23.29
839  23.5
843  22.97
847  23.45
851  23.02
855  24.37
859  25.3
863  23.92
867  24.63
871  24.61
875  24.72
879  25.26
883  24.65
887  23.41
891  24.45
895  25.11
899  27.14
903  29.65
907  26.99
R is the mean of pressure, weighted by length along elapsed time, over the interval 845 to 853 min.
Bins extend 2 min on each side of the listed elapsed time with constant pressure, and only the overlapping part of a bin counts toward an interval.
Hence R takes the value 23.2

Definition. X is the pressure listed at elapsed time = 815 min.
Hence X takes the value 24.35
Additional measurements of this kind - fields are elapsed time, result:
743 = 16.06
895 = 25.11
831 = 23.85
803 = 22.6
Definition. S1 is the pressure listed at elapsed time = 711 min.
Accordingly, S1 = 17.26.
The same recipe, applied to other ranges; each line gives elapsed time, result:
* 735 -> 14.47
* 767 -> 16.04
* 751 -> 17.55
